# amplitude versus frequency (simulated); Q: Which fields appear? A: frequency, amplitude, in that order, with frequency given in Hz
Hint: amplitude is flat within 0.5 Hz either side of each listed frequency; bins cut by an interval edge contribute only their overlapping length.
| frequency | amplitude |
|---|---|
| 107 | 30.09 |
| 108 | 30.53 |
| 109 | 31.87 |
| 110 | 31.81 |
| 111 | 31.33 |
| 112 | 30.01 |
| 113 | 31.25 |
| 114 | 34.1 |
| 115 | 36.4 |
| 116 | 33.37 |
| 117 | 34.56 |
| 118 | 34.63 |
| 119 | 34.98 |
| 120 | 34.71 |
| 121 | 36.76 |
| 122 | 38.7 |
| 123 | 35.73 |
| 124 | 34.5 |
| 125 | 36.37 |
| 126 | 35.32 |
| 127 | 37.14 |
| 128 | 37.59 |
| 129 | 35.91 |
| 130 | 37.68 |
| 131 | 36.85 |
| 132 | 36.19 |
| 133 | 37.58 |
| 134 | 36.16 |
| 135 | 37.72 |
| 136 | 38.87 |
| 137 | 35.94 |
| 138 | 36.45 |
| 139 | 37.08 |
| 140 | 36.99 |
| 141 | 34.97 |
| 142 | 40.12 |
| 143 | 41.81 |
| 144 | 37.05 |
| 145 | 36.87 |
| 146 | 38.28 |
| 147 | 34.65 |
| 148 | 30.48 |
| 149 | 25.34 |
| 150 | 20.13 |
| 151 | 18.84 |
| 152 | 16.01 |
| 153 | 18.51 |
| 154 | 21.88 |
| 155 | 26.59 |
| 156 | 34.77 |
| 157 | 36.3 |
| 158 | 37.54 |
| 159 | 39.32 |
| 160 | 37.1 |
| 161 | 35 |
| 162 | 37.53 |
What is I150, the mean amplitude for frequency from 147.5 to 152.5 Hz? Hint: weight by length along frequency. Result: 22.2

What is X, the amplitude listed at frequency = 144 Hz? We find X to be 37.05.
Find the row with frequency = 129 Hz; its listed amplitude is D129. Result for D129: 35.91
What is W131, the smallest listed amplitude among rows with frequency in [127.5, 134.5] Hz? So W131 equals 35.91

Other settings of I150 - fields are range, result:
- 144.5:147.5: 36.6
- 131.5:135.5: 36.9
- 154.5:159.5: 34.9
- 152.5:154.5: 20.2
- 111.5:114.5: 31.8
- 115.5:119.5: 34.4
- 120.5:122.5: 37.7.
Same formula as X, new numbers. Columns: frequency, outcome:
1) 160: 37.1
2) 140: 36.99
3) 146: 38.28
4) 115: 36.4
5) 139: 37.08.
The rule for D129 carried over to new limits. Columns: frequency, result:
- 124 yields 34.5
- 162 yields 37.53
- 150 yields 20.13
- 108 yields 30.53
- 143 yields 41.81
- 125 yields 36.37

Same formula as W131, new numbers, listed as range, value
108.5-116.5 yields 30.01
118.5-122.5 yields 34.71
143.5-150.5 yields 20.13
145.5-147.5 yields 34.65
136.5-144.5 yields 34.97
